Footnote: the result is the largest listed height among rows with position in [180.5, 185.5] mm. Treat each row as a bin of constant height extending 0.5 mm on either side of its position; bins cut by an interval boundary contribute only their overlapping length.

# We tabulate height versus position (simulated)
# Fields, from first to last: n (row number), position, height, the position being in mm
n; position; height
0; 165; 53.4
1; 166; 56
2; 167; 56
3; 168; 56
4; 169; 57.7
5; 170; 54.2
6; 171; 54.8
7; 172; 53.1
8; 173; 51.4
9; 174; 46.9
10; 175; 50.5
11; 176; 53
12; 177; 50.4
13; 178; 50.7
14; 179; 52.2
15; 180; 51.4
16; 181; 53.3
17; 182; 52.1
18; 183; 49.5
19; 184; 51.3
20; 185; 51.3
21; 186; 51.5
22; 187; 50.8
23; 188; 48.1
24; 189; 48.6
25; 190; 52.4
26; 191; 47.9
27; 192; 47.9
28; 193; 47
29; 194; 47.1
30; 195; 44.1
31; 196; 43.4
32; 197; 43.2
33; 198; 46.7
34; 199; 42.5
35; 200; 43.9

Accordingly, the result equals 53.3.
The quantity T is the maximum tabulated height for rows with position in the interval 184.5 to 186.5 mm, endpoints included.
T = 51.5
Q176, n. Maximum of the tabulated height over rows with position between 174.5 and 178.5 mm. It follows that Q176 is 53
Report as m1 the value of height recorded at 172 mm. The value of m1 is 53.1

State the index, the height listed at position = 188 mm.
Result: 48.1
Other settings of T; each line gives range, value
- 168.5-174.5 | 57.7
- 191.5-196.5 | 47.9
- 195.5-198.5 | 46.7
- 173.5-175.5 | 50.5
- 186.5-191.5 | 52.4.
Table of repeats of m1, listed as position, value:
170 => 54.2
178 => 50.7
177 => 50.4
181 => 53.3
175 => 50.5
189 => 48.6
